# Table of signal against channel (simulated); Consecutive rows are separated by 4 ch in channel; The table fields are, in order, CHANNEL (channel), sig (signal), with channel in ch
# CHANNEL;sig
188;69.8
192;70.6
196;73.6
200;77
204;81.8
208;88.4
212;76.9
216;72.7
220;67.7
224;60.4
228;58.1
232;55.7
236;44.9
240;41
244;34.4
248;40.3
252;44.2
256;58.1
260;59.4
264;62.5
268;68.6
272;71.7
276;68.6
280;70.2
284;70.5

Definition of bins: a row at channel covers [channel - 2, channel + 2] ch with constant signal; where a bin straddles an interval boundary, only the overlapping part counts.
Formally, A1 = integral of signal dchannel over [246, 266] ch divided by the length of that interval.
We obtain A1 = 52.9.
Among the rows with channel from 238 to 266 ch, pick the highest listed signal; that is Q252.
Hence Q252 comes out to 62.5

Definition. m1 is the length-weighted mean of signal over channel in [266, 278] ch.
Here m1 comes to 69.6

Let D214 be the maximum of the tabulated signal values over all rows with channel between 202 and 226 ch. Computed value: 88.4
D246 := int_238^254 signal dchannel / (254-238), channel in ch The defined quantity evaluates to 40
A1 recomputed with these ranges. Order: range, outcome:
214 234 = 62.9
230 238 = 50.3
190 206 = 75.8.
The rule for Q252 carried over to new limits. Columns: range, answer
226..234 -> 58.1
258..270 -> 68.6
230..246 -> 55.7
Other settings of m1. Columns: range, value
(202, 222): 77.5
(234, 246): 40.1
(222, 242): 52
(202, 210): 85.1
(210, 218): 74.8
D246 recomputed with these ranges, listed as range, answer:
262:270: 65.5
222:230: 59.2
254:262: 58.8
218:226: 64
